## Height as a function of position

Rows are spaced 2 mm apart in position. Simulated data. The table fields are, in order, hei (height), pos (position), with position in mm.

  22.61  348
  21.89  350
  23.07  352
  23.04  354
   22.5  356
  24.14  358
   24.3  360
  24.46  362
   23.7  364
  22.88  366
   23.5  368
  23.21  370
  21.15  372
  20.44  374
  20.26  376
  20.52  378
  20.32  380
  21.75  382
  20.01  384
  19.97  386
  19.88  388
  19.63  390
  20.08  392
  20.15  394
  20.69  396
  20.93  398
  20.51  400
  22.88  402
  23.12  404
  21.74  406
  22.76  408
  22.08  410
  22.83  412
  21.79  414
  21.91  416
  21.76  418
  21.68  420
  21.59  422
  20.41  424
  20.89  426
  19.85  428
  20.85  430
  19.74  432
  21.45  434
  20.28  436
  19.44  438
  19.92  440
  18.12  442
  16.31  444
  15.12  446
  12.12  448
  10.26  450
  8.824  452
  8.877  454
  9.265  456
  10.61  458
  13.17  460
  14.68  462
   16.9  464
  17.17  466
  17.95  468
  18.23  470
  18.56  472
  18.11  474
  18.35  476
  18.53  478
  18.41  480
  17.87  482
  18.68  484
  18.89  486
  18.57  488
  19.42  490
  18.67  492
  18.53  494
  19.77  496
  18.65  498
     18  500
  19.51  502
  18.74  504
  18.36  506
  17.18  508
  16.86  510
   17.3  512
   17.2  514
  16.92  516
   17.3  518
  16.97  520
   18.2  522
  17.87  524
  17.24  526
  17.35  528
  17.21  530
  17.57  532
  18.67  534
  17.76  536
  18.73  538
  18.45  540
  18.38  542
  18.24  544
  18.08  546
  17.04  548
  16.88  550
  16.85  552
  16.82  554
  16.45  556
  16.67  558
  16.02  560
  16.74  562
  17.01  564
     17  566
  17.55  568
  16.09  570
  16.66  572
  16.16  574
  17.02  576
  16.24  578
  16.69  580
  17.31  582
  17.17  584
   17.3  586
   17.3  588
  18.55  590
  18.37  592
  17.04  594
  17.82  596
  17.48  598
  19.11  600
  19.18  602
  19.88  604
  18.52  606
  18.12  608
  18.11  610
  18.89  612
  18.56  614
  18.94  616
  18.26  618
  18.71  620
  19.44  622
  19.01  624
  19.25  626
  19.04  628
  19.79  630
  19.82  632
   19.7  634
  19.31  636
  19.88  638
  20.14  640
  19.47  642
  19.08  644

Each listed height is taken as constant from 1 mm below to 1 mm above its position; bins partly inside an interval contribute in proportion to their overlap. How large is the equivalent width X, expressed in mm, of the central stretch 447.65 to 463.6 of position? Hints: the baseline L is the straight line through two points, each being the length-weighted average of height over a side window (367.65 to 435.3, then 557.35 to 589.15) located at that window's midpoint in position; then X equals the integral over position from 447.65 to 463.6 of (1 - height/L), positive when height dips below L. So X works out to 7.0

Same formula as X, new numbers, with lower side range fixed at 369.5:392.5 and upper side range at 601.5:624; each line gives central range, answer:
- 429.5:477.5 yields 9.6 mm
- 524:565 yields 4.0 mm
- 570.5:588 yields 2.0 mm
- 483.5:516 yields 2.2 mm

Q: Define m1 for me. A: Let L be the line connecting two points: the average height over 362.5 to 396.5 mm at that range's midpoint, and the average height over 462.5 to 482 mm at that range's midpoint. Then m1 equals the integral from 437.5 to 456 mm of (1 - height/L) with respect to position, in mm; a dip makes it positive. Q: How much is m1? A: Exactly 4.8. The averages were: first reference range 21.1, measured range 13.9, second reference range 17.9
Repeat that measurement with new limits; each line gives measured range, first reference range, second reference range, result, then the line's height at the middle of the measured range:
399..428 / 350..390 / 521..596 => -1.2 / 20.9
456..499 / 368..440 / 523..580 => 3.8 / 19.2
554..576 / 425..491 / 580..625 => 1.5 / 17.9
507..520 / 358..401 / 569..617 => 1.4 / 19.1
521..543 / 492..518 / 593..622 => 0.3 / 18.2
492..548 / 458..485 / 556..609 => -2.2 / 17.3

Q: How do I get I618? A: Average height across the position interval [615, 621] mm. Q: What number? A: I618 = 18.6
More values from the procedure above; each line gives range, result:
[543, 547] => 18.2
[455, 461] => 11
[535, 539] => 18.2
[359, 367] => 23.8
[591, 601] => 18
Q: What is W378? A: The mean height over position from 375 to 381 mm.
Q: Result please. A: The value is 20.4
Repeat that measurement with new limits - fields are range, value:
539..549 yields 18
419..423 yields 21.6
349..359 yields 22.9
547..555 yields 16.9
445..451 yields 12.5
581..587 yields 17.3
